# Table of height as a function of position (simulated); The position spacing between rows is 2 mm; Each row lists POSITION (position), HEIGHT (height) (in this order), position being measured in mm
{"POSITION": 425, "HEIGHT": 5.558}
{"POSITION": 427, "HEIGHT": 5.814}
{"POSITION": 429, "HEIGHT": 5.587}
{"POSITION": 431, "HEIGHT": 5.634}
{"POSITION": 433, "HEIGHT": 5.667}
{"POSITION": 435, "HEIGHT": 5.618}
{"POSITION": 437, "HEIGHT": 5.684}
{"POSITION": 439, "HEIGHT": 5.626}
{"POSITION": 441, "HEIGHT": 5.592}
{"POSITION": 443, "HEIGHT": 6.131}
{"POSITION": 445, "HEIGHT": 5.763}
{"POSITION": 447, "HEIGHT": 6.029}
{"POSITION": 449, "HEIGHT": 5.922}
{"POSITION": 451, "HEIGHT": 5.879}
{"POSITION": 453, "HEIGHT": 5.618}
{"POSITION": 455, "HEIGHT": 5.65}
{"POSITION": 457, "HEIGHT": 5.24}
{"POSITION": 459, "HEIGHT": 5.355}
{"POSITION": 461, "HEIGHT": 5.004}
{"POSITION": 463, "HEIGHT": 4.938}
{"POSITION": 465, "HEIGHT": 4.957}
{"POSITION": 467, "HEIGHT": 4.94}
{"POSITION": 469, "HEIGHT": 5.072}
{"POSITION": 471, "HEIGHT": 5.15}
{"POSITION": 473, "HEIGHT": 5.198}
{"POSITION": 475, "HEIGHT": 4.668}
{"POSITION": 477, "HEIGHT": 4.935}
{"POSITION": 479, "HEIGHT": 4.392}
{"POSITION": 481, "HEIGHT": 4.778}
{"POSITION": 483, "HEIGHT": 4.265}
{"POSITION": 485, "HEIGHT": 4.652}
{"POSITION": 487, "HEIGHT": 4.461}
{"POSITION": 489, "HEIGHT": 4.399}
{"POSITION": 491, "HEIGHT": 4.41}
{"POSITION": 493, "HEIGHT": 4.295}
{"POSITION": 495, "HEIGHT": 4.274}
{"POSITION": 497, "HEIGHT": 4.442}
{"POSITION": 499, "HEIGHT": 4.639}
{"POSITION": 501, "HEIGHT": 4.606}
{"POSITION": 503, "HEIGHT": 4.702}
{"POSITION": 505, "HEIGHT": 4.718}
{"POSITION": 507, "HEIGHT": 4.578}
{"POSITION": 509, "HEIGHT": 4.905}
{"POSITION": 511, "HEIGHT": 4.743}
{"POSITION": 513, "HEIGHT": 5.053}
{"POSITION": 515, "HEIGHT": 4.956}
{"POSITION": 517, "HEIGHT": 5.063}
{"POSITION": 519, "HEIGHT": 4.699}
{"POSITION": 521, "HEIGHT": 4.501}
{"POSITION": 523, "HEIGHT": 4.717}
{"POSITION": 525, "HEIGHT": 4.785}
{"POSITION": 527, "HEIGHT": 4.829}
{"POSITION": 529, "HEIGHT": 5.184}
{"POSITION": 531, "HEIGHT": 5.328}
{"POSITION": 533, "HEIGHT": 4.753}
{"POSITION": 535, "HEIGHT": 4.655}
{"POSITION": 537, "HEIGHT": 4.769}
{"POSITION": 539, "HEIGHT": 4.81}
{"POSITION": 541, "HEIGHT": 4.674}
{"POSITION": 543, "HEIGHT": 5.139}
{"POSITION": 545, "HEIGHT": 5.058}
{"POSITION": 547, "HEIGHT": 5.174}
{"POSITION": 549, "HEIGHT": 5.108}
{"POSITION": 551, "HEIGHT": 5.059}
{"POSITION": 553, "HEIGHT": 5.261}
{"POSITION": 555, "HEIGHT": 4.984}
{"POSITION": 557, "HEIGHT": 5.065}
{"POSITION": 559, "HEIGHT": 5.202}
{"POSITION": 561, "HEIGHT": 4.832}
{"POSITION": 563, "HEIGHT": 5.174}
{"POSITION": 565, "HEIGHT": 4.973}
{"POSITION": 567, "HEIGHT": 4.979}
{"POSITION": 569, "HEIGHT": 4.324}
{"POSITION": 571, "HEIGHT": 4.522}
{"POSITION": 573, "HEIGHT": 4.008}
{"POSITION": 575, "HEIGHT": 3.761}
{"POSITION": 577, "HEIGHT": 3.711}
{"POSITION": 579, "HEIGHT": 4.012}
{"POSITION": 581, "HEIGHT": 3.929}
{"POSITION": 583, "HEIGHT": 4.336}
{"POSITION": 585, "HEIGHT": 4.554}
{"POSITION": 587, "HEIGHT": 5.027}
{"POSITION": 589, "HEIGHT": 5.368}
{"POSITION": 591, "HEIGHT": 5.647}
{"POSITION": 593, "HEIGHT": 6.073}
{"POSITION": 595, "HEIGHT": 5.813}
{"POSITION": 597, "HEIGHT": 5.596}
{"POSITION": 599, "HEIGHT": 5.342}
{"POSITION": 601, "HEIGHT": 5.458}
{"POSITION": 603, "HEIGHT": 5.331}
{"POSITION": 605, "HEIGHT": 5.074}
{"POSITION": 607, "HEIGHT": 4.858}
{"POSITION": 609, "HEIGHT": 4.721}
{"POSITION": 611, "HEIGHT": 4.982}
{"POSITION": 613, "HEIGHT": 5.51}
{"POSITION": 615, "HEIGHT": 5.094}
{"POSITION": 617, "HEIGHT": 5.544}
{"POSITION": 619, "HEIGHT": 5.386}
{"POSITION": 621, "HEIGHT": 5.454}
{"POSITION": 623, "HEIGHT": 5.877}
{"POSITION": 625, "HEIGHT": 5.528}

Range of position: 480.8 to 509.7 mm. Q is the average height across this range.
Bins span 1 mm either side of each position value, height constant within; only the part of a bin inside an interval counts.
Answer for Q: 4.53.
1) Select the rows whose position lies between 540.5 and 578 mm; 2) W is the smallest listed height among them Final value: 3.711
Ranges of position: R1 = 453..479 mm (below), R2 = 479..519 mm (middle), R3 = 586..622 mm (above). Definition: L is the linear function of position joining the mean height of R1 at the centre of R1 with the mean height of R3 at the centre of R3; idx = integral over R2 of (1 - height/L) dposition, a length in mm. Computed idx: 4.1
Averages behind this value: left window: 5.09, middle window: 4.62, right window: 5.35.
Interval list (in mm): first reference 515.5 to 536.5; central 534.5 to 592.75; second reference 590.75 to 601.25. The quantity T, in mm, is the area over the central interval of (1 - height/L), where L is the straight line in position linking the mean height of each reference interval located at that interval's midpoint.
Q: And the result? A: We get 5.5 mm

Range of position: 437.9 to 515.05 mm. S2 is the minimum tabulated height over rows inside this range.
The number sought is 4.265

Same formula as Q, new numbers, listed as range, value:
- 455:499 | 4.77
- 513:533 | 4.9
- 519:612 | 4.9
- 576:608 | 5.01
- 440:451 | 5.89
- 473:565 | 4.8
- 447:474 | 5.33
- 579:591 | 4.67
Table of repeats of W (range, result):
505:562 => 4.501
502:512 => 4.578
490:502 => 4.274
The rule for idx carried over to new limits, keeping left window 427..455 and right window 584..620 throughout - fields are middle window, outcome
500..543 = 5.5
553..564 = 0.7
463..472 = 1.0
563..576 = 2.2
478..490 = 2.4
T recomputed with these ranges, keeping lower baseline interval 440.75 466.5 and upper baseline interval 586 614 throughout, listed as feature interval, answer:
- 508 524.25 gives 1.85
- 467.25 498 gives 4.82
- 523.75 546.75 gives 2.17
